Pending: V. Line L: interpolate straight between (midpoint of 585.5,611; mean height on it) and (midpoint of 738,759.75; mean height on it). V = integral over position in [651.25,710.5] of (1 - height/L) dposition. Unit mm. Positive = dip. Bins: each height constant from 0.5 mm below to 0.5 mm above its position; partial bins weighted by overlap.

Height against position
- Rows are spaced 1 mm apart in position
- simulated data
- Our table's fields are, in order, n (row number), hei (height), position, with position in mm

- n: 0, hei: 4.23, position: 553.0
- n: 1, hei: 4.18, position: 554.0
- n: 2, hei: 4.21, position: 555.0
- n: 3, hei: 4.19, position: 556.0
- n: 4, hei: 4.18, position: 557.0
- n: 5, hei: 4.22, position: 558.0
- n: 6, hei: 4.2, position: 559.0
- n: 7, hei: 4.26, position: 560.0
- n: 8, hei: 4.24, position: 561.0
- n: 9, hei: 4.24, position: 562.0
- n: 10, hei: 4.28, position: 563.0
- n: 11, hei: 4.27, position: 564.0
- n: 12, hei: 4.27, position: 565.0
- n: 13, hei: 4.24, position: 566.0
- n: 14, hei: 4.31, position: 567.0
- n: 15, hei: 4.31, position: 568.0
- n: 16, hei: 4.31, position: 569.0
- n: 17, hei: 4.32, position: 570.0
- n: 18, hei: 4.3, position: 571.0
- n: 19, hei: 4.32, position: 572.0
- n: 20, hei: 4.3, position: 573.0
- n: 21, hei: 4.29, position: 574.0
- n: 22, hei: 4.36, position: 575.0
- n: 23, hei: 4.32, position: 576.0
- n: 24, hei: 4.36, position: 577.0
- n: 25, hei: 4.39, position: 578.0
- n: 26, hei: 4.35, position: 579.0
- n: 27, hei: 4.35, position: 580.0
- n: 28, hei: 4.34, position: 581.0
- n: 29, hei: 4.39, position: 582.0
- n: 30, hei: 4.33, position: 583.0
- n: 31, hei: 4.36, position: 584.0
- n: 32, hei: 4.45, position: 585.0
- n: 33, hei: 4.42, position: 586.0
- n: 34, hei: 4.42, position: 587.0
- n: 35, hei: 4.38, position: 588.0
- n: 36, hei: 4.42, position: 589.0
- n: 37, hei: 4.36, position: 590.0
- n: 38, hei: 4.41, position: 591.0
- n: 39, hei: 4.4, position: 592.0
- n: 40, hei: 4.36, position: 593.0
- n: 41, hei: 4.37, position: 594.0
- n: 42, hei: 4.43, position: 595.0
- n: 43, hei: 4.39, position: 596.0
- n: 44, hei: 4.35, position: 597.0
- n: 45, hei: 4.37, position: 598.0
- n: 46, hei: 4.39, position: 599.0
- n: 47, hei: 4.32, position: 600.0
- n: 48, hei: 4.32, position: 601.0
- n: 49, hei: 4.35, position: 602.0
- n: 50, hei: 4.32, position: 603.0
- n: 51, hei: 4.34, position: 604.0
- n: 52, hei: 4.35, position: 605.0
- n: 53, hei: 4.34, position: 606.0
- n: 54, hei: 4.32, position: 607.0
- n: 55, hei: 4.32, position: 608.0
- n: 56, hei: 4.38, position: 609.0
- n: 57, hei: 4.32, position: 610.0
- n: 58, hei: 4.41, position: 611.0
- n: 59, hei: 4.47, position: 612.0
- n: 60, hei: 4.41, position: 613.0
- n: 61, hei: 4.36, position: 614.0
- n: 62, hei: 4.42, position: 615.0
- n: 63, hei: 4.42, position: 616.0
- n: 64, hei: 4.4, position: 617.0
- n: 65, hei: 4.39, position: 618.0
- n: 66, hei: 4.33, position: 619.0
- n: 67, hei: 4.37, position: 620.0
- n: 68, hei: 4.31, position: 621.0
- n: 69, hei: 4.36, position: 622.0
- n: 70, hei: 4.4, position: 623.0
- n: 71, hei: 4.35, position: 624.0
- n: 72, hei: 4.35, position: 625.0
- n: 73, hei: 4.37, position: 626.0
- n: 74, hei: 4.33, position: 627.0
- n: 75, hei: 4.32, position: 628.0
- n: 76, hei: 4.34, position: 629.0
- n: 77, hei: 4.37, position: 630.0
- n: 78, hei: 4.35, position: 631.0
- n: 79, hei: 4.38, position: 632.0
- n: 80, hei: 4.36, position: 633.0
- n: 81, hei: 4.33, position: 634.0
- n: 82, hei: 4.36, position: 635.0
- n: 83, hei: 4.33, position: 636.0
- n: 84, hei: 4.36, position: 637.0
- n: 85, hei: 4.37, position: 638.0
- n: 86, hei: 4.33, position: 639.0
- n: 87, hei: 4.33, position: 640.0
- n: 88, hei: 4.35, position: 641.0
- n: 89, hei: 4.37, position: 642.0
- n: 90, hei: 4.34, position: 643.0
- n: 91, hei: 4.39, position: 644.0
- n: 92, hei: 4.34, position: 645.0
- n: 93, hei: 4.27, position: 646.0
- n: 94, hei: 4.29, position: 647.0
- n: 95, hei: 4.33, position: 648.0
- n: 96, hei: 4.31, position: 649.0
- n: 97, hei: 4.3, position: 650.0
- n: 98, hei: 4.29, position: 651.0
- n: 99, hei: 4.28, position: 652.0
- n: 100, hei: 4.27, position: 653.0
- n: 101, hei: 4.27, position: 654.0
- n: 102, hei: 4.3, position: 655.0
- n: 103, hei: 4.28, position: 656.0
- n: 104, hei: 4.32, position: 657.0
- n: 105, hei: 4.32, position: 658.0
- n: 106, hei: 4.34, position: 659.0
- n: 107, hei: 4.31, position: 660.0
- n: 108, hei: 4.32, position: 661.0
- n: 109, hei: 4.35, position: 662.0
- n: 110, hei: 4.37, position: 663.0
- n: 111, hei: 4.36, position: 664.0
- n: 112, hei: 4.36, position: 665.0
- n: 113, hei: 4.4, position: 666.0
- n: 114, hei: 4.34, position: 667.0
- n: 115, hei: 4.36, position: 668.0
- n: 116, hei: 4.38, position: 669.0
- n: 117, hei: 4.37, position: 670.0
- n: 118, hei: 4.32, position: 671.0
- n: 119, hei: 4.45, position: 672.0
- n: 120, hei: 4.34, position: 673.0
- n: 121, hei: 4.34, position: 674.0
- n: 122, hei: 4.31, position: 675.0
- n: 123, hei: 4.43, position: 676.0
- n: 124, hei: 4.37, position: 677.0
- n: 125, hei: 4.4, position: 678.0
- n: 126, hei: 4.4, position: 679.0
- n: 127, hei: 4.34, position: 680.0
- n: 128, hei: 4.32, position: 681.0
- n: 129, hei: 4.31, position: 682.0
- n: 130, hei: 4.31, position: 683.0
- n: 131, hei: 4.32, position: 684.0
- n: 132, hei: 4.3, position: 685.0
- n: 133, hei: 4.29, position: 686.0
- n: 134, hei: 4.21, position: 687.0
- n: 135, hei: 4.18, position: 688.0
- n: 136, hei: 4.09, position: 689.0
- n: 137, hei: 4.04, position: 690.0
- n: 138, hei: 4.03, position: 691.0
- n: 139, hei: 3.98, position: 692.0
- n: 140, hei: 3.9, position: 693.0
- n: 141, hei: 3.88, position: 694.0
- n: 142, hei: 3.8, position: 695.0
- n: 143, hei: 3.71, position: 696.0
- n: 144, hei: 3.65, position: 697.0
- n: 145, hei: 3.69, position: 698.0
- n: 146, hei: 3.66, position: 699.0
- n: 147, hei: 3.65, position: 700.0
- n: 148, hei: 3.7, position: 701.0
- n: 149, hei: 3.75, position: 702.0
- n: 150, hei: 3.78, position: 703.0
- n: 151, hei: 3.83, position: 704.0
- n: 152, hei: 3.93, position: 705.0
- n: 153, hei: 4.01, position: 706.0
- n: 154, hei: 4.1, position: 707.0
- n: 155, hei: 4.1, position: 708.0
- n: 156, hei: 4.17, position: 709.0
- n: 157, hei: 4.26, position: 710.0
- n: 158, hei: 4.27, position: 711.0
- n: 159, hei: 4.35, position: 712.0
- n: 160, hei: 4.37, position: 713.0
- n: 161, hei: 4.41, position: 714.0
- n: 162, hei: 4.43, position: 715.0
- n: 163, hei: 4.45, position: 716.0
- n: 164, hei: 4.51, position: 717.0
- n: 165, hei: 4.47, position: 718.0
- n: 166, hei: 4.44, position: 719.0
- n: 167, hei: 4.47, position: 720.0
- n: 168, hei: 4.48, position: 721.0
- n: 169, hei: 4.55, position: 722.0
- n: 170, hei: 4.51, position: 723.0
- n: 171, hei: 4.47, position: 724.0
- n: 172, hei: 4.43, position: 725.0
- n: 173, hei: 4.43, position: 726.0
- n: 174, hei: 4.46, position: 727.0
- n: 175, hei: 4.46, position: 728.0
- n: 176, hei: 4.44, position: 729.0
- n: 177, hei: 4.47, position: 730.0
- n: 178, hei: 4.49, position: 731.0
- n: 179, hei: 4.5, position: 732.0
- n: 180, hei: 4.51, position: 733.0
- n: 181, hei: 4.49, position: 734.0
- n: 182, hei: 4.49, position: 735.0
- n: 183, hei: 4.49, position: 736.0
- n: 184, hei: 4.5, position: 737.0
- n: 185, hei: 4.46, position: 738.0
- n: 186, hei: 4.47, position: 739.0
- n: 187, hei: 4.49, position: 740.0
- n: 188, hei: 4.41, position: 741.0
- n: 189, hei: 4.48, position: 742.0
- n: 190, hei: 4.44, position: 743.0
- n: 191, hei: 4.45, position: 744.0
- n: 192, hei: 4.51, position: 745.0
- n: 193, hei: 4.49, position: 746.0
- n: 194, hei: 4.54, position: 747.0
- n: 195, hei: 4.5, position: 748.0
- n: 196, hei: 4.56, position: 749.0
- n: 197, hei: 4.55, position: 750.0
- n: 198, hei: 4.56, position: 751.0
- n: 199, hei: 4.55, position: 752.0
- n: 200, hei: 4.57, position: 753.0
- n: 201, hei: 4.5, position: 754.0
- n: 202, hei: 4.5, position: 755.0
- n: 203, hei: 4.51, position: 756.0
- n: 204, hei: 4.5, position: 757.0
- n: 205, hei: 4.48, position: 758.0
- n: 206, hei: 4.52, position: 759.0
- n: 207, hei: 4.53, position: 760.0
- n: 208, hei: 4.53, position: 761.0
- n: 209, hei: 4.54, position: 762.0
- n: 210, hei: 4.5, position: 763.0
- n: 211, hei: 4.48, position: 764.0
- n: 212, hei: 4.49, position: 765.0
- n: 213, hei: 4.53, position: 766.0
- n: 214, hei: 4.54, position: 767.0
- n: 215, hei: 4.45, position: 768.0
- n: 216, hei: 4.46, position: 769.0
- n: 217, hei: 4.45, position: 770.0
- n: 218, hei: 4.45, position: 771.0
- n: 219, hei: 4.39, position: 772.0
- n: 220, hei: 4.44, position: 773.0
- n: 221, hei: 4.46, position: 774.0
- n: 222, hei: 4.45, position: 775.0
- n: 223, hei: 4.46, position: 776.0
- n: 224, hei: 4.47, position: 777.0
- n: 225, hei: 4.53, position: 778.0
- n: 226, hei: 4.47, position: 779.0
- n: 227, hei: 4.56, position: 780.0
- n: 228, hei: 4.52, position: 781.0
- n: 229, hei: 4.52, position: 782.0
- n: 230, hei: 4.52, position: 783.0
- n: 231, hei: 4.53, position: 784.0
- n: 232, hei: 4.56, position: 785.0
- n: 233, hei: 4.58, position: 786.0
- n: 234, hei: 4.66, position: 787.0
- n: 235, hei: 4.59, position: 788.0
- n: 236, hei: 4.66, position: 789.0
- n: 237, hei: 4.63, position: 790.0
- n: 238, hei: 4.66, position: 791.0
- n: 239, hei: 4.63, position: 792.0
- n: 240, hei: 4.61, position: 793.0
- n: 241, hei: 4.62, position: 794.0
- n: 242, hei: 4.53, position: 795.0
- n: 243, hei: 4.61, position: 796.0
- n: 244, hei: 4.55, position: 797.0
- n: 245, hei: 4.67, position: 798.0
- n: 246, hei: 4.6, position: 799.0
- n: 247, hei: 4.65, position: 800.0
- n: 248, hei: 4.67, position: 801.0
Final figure 3.6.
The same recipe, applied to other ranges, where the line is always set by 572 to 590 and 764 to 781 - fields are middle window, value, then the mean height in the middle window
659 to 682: 0.30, 4.36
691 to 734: 2.44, 4.19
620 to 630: 0.09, 4.35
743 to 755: -0.16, 4.52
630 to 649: 0.24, 4.34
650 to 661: 0.27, 4.3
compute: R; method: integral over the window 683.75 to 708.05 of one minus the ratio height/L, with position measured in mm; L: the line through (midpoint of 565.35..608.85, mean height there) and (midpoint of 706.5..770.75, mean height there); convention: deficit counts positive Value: 2.7 mm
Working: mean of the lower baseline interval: 4.35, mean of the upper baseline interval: 4.46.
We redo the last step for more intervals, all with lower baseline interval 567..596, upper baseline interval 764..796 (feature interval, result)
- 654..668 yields 0.3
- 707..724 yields 0.3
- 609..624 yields 0.0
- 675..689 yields 0.4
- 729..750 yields 0.0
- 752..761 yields 0.0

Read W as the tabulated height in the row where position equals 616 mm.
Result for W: 4.42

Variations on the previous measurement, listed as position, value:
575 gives 4.36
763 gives 4.5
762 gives 4.54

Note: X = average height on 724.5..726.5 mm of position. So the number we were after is 4.43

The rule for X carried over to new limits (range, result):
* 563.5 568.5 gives 4.28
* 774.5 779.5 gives 4.48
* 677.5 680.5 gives 4.38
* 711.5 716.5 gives 4.4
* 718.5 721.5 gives 4.46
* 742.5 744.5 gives 4.45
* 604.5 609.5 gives 4.34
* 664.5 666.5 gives 4.38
